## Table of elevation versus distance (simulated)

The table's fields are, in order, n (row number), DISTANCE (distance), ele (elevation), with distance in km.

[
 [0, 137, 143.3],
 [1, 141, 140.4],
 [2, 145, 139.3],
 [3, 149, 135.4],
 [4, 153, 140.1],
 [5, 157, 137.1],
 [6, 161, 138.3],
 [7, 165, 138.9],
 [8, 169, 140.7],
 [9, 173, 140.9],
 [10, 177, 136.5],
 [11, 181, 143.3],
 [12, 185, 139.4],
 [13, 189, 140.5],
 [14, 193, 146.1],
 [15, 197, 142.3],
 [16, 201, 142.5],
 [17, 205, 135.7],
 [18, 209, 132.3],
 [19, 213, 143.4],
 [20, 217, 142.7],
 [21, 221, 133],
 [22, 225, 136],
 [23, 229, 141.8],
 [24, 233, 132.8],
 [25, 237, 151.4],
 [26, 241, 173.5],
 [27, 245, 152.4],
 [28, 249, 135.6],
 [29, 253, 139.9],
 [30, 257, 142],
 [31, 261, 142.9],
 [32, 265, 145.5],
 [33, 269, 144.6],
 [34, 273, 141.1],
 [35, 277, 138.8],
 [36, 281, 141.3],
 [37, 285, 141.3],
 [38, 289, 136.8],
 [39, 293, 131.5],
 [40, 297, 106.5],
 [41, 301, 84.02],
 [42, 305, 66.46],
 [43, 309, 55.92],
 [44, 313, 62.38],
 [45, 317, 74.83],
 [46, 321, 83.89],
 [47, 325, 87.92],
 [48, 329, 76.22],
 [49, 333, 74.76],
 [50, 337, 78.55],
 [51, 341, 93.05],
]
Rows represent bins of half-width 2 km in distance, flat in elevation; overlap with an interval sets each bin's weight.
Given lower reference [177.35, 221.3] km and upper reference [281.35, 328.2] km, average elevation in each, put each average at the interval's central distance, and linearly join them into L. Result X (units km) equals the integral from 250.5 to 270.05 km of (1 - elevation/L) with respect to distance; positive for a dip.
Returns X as -4.9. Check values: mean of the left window 140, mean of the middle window 143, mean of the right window 95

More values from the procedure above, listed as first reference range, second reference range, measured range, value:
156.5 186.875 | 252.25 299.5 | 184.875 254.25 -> -2.02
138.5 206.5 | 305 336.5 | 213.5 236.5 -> -4.41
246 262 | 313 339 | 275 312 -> -0.64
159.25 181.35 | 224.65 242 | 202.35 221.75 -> 0.86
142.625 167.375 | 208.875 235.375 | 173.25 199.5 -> -0.61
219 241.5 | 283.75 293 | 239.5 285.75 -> -1.64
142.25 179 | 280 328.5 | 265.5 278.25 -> -4.38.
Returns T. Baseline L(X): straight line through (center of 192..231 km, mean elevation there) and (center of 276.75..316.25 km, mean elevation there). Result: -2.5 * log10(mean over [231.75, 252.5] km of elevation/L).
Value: -0.18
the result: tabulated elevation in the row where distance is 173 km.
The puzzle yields 140.9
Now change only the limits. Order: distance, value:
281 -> 141.3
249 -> 135.6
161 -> 138.3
